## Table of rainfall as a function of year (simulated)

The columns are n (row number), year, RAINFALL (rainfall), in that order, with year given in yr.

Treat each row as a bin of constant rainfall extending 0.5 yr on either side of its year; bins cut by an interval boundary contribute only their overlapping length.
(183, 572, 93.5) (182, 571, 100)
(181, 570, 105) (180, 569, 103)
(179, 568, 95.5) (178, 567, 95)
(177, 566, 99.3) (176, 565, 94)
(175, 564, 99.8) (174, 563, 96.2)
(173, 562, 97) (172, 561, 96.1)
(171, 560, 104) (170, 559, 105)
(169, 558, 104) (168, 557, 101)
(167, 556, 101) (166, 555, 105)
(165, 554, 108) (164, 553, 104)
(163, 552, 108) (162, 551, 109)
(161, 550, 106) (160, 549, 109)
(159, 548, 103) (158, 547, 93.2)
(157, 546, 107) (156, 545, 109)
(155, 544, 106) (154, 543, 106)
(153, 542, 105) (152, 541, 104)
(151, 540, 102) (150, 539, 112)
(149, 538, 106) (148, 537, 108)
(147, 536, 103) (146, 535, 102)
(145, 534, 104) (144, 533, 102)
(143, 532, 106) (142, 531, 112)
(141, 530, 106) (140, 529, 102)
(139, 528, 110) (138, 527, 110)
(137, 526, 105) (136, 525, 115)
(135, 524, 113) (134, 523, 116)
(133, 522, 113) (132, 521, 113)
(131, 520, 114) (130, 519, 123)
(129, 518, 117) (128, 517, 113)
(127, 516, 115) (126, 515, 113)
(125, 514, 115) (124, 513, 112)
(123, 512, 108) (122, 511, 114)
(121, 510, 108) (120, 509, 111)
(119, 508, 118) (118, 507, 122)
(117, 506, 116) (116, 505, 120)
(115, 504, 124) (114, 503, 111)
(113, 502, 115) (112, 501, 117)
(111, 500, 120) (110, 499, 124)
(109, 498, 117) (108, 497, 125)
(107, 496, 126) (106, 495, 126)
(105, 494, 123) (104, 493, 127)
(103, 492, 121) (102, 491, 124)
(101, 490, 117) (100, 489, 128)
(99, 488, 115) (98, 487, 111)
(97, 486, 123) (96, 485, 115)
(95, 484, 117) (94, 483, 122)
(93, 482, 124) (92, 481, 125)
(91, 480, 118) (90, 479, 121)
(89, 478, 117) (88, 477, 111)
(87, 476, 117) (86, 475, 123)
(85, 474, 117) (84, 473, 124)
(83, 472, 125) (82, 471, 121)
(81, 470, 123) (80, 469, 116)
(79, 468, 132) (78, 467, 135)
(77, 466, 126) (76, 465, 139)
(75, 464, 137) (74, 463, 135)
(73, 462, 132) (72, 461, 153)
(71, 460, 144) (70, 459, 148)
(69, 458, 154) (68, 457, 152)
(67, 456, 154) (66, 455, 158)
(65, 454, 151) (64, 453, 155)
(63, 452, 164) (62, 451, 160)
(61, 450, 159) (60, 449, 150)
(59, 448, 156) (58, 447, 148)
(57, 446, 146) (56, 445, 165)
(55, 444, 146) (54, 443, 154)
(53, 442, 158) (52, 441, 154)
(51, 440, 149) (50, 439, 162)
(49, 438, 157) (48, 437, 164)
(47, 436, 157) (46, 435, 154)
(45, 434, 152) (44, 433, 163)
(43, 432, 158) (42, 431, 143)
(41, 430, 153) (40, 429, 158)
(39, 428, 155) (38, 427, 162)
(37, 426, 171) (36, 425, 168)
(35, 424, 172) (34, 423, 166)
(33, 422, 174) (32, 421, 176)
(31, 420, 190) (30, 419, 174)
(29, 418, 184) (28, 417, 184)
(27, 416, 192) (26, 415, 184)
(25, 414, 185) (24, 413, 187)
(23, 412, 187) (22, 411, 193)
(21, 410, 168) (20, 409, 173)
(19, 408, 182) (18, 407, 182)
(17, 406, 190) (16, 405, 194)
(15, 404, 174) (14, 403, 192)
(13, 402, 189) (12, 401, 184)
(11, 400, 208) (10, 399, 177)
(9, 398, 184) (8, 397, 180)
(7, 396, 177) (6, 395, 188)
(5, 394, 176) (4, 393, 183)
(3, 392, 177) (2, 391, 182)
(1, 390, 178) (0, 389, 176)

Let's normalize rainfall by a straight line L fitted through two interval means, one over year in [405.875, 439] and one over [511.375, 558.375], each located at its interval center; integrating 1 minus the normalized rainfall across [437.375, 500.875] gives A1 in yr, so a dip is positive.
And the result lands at 4.56 yr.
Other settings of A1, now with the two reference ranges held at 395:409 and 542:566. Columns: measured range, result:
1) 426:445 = 1.2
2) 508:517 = 0.9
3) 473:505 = 4.2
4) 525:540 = 1.1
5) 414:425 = -0.2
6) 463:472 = 1.3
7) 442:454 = 0.4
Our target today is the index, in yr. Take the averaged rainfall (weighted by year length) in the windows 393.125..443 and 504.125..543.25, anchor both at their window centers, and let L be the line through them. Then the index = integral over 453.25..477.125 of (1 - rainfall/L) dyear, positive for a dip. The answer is 1.8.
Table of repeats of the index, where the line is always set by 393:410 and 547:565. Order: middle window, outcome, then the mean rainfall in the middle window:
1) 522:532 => 0.7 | 110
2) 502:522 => 1.7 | 115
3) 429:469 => 2.2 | 150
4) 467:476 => 1.5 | 123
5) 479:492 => 1.8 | 120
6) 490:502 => 1.1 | 122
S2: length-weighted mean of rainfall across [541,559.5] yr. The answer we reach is 105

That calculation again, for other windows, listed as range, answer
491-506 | 121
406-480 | 154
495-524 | 117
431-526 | 131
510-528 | 113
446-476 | 141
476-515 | 119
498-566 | 109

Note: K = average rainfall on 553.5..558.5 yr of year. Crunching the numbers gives 104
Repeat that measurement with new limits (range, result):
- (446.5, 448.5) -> 152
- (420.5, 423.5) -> 172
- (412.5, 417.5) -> 186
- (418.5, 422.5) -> 178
